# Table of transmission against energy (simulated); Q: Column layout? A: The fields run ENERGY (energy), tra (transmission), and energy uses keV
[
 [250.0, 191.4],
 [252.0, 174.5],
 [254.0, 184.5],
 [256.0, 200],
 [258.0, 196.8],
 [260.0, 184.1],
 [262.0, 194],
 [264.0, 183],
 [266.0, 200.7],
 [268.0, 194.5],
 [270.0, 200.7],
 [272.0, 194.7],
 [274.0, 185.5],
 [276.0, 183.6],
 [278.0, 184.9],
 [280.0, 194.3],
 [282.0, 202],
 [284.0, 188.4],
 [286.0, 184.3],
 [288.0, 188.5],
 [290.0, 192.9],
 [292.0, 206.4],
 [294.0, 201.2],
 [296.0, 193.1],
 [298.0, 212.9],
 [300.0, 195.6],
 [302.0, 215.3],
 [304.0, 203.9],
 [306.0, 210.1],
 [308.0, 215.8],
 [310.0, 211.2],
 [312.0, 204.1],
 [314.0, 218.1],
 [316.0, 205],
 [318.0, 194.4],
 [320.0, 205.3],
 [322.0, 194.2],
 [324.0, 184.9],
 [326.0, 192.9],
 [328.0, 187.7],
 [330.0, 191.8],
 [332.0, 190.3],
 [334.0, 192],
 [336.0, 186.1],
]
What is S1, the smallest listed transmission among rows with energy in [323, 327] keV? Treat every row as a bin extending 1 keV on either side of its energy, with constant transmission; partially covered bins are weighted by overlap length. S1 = 184.9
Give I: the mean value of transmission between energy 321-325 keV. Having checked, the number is 190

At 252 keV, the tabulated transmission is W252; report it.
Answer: 174.5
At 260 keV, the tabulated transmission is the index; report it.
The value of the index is 184.1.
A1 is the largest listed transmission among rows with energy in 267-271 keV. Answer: 200.7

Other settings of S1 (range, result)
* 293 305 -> 193.1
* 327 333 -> 187.7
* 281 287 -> 184.3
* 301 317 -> 203.9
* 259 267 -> 183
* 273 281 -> 183.6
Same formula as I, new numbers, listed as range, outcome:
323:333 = 190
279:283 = 198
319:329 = 193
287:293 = 196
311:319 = 205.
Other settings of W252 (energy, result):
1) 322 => 194.2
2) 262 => 194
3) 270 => 200.7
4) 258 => 196.8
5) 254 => 184.5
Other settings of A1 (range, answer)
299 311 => 215.8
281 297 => 206.4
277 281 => 194.3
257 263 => 196.8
